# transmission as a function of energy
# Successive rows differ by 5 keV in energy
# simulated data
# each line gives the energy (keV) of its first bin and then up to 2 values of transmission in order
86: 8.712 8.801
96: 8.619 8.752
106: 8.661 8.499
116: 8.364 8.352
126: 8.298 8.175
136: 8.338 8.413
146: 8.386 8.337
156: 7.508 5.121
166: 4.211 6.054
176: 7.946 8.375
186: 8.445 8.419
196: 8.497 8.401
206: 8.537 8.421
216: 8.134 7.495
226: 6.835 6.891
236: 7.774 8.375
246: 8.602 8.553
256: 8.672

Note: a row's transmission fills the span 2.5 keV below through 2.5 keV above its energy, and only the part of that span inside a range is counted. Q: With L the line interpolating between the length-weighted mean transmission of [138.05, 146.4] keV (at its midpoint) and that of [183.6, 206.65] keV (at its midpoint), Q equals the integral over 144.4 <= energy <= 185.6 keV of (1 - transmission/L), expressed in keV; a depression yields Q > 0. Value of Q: 6.8 keV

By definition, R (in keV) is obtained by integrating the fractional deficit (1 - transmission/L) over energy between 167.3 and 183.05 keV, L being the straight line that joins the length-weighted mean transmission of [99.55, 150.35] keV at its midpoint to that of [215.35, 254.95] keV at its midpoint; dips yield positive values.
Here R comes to 1.87 keV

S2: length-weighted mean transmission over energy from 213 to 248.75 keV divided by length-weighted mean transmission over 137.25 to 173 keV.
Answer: 1.12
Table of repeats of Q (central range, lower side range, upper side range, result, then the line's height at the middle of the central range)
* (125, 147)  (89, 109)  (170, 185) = -0.2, 8.23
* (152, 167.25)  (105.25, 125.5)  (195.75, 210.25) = 4.4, 8.45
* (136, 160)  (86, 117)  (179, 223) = 1.4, 8.48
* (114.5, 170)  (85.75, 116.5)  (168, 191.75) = 4.4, 8.16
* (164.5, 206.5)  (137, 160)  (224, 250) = 1.0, 7.89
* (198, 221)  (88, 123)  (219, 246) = -1.5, 7.76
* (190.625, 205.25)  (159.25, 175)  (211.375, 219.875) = -2.8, 7.12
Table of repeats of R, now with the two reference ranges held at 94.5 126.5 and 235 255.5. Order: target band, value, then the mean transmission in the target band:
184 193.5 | 0.0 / 8.43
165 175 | 3.3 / 5.69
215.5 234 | 2.5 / 7.26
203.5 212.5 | -0.1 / 8.49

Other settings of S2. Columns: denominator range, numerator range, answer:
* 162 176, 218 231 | 1.27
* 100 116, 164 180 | 0.74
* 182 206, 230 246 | 0.94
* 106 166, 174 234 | 1.02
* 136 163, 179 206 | 1.10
